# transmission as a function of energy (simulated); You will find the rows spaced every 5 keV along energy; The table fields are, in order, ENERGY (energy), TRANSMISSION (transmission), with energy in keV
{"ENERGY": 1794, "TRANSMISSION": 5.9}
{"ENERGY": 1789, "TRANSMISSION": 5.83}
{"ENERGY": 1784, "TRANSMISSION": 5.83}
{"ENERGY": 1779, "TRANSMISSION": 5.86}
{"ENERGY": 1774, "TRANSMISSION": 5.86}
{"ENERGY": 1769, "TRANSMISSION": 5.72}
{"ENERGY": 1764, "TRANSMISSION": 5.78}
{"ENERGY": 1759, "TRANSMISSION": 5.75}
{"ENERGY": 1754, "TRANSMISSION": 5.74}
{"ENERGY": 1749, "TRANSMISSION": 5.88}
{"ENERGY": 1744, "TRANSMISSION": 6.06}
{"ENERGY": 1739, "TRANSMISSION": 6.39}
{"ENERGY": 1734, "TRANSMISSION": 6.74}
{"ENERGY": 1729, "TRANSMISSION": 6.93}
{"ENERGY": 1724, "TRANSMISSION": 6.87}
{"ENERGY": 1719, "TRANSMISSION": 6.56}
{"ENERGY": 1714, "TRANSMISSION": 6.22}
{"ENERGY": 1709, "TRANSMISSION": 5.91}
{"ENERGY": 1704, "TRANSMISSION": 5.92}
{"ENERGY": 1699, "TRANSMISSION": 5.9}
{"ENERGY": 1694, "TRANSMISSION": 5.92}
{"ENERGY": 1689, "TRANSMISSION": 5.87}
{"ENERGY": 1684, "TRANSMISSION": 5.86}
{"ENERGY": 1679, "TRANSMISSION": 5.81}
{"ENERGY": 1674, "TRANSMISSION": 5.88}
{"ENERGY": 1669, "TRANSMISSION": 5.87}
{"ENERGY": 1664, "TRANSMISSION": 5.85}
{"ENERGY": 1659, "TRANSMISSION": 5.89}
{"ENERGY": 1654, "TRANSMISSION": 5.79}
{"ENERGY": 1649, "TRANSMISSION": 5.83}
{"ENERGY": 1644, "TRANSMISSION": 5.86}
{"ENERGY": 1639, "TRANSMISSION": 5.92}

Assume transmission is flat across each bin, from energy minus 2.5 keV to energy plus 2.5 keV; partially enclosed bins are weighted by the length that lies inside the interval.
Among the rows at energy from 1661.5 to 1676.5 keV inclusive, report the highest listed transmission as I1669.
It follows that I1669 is 5.88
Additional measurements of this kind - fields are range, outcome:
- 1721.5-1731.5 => 6.93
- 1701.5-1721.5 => 6.56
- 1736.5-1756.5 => 6.39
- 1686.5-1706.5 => 5.92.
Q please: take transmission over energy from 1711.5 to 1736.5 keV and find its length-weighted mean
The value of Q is 6.66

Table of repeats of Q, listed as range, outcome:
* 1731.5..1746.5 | 6.4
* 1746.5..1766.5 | 5.79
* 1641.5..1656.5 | 5.83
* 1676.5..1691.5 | 5.85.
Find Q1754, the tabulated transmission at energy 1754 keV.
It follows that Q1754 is 5.74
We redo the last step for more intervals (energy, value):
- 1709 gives 5.91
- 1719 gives 6.56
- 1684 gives 5.86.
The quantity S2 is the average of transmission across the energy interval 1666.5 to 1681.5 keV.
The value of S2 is 5.85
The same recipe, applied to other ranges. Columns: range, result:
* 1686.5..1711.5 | 5.9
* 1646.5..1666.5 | 5.84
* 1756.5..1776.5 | 5.78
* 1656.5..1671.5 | 5.87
